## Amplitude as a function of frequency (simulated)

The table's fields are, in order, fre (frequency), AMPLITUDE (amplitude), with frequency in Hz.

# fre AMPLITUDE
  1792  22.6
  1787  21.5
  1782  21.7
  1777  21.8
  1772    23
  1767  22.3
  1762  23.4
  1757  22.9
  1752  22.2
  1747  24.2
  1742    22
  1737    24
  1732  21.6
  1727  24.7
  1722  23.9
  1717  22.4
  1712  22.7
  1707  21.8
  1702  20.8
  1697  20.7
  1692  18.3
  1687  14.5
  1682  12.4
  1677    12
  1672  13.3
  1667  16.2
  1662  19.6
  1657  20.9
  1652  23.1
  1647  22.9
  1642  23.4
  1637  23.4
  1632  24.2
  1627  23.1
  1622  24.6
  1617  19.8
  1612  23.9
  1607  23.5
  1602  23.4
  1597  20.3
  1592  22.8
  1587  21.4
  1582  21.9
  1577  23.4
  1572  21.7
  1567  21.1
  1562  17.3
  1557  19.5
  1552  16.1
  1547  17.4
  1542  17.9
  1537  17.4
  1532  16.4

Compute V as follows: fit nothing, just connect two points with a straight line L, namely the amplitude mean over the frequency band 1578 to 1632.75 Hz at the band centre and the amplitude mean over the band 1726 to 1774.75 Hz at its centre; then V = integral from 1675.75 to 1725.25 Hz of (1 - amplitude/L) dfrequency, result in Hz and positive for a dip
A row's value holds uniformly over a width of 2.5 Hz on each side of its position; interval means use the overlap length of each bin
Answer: 7.88 Hz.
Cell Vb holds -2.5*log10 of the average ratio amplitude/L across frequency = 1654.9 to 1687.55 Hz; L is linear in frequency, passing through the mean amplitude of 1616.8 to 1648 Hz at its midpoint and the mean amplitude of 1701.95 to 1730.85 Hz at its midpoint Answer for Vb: 0.43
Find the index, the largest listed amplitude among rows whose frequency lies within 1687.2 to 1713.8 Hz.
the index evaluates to 22.7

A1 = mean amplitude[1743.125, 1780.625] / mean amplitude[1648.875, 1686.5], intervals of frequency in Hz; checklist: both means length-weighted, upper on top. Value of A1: 1.36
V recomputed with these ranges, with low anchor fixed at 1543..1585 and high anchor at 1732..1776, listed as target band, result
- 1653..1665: 0.49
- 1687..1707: 2.24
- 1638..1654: -1.56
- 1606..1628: -2.47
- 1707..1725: -0.51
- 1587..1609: -2.21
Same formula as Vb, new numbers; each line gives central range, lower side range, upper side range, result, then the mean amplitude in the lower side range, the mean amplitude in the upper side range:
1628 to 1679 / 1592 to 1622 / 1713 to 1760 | 0.13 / 22.4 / 23.1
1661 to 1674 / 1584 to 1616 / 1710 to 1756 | 0.37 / 22.4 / 23.1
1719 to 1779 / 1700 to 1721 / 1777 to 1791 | -0.05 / 22.1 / 21.7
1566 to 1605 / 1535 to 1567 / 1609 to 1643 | -0.09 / 17.9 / 23.2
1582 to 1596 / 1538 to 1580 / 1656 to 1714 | -0.16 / 19.3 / 17.6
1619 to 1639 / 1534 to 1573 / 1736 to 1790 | -0.19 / 18.4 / 22.6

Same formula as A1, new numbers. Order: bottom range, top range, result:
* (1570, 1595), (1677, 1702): 0.74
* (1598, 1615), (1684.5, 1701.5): 0.78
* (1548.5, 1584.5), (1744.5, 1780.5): 1.14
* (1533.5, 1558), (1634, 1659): 1.30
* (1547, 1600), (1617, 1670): 1.07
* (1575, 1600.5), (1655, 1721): 0.83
